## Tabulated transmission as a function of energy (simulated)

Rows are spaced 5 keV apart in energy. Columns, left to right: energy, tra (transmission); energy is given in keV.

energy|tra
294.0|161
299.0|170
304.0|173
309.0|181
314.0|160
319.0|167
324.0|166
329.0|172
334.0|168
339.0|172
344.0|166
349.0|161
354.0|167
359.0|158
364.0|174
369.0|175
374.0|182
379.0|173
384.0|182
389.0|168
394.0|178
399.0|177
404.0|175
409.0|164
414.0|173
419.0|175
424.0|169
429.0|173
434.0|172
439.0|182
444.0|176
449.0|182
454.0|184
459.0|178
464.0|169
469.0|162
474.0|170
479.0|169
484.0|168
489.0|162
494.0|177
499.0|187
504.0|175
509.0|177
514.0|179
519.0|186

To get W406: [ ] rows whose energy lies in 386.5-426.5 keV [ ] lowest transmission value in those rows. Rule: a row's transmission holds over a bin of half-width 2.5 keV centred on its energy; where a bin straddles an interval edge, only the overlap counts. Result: 164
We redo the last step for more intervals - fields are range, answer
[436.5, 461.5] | 176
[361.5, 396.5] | 168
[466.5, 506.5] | 162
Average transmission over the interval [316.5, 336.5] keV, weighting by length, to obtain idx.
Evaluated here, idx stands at 168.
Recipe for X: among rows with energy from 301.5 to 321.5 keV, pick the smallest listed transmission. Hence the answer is 160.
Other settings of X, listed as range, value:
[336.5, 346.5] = 166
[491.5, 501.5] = 177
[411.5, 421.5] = 173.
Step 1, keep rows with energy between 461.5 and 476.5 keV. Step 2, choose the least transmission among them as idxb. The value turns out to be 162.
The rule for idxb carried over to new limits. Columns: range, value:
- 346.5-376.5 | 158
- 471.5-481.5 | 169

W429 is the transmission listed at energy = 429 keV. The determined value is 173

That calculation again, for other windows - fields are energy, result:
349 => 161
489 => 162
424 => 169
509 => 177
